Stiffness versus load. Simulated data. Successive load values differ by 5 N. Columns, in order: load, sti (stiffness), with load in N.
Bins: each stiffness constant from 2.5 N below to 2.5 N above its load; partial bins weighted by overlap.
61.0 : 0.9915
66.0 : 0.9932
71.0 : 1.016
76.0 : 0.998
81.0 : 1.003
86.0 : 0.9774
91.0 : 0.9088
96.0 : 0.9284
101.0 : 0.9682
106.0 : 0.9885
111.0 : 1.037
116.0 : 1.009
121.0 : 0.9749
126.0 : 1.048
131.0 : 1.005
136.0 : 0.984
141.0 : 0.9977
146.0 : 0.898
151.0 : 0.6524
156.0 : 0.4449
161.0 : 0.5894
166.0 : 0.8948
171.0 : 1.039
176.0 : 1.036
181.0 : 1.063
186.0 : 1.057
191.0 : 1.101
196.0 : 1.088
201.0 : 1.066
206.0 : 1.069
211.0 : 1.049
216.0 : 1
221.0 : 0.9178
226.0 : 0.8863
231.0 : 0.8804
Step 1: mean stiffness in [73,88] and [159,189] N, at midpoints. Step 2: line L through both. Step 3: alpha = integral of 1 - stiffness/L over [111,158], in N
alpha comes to 3.36 N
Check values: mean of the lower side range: 0.994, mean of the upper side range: 0.955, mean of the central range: 0.903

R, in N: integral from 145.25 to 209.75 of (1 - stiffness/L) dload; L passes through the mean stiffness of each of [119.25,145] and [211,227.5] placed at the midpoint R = 3.1 N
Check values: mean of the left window 0.997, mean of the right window 0.955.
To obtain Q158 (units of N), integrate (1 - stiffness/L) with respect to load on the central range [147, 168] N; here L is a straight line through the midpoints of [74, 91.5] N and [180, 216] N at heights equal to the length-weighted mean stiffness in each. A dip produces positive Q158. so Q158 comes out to 7.7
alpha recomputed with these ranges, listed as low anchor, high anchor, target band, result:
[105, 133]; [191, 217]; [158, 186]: 3.1 N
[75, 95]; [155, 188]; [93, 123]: -1.2 N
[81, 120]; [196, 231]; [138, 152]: 1.5 N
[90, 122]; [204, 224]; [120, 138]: -0.4 N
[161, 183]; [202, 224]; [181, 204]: -2.1 N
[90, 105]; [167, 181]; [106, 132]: -1.2 N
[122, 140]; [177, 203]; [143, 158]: 5.0 N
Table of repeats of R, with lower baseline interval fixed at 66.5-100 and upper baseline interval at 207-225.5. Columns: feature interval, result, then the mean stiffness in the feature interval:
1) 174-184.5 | -0.7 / 1.05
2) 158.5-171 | 2.3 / 0.801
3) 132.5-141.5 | -0.1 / 0.991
